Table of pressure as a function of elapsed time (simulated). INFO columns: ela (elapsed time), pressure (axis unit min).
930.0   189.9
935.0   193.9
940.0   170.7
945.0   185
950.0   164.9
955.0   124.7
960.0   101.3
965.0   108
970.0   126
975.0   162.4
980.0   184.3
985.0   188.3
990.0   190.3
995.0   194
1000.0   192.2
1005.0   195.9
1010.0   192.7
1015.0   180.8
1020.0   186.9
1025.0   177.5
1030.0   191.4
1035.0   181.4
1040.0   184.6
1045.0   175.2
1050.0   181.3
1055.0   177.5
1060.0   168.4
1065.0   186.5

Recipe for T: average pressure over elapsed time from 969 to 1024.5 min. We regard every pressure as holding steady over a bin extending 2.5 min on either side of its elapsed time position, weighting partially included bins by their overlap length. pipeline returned 183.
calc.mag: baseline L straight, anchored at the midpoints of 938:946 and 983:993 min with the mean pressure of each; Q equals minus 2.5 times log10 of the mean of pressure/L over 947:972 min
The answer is 0.39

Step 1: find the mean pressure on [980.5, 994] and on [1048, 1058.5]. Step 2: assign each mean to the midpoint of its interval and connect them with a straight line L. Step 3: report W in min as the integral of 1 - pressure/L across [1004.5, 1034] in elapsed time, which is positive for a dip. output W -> -0.5 min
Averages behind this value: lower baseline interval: 189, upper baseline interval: 178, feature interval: 187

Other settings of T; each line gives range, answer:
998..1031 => 188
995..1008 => 194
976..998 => 187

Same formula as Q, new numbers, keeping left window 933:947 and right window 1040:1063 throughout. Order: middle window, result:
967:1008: 0.010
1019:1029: -0.028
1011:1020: -0.034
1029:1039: -0.046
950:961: 0.396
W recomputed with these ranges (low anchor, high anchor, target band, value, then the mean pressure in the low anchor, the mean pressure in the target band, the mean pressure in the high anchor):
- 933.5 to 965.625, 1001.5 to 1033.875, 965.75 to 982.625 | 1.2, 151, 153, 187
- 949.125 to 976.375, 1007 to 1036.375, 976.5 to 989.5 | -3.3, 128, 185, 185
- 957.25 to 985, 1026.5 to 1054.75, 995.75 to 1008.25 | -2.7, 141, 194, 182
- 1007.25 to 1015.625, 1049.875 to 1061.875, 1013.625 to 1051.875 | -0.1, 188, 182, 175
